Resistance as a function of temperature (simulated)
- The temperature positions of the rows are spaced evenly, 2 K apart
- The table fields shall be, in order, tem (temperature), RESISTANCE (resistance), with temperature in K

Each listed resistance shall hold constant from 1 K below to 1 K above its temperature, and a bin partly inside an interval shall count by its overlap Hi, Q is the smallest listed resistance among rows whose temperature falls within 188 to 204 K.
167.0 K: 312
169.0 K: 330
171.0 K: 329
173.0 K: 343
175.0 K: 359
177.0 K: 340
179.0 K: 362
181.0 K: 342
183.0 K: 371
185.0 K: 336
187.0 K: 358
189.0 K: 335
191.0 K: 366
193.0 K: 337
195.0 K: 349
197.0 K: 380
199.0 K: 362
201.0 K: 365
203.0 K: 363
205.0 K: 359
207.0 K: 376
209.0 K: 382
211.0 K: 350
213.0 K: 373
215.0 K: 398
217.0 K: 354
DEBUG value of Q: 335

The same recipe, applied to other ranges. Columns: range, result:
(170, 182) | 329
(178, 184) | 342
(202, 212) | 350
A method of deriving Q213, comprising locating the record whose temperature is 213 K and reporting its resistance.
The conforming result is 373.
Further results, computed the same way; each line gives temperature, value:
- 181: 342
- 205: 359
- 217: 354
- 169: 330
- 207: 376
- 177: 340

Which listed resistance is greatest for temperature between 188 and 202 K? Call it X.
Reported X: 380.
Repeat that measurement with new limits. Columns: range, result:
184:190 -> 358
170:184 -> 371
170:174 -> 343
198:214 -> 382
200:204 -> 365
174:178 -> 359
